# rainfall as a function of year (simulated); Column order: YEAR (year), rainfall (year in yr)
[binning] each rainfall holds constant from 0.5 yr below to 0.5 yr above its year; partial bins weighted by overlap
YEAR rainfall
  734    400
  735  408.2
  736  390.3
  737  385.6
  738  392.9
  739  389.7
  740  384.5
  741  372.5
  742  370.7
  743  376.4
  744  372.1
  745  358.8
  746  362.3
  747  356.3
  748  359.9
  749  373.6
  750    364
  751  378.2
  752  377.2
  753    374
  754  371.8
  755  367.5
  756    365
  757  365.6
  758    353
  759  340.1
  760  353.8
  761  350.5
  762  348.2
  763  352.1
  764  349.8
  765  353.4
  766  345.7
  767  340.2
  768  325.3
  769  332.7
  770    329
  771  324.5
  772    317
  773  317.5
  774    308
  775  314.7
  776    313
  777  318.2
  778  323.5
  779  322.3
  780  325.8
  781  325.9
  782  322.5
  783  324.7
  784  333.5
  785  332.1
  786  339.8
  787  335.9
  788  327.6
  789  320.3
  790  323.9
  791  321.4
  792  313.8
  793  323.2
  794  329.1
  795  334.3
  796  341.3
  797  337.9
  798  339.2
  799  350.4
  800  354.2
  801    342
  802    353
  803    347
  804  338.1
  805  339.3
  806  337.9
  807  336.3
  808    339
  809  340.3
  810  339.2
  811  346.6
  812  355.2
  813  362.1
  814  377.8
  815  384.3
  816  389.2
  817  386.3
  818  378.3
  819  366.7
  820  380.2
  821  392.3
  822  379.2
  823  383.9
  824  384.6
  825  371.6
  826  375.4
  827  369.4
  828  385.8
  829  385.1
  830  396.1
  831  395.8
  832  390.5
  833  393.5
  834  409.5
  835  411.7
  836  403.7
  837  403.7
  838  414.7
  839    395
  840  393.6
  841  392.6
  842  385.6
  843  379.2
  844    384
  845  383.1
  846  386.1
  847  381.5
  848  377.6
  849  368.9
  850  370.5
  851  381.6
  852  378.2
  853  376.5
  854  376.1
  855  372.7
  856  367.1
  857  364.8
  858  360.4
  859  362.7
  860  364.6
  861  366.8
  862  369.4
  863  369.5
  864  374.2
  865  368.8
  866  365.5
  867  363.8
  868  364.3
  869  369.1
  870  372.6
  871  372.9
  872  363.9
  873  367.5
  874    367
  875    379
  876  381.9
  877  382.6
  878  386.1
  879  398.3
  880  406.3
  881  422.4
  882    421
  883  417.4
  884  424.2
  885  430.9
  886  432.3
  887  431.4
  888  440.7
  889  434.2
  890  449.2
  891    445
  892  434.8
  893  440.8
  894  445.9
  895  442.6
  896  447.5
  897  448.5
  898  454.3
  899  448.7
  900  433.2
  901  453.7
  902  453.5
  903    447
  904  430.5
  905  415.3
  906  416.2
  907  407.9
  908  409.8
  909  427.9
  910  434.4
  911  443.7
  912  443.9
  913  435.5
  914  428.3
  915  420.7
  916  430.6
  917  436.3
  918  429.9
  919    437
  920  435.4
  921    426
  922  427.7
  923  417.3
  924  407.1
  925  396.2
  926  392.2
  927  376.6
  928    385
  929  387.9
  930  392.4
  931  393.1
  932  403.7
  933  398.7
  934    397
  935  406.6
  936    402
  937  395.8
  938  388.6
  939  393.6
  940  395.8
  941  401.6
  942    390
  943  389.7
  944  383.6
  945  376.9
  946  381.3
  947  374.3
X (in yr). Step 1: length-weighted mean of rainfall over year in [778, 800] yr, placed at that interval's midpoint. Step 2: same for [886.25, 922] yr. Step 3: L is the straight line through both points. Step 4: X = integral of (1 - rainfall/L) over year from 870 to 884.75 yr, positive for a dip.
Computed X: 0.7 yr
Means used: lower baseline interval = 330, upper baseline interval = 436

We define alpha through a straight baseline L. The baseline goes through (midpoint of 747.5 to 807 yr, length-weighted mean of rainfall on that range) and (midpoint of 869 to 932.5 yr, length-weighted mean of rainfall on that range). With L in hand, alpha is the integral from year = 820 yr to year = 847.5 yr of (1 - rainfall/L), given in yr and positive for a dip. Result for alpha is -1.0 yr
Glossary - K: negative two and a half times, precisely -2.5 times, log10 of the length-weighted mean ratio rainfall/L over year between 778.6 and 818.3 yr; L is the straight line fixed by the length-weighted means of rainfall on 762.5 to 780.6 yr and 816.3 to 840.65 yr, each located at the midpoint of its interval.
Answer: 0.05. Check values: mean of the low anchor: 328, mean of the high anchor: 389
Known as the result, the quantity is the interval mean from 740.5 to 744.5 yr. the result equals 373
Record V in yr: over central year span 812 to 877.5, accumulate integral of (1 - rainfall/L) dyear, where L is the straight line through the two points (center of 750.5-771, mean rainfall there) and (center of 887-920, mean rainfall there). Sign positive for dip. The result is 3.6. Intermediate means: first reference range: 353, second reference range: 436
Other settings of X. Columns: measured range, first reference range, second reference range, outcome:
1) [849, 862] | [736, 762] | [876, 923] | 1.3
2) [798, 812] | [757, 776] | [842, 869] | 0.3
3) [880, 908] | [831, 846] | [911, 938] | -2.0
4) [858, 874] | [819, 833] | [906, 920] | 1.5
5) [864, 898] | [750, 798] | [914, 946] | -2.1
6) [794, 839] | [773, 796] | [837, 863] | -2.3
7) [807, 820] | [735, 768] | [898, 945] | 0.7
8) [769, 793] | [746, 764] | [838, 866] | 2.8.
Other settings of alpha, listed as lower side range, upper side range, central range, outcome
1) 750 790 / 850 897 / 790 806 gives 0.77 yr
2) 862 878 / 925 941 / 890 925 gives -4.44 yr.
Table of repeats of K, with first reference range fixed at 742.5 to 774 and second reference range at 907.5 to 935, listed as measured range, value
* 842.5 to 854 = 0.02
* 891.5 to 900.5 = -0.10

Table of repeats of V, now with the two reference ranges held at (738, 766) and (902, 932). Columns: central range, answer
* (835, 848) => 0.1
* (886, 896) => -0.7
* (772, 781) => 1.3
